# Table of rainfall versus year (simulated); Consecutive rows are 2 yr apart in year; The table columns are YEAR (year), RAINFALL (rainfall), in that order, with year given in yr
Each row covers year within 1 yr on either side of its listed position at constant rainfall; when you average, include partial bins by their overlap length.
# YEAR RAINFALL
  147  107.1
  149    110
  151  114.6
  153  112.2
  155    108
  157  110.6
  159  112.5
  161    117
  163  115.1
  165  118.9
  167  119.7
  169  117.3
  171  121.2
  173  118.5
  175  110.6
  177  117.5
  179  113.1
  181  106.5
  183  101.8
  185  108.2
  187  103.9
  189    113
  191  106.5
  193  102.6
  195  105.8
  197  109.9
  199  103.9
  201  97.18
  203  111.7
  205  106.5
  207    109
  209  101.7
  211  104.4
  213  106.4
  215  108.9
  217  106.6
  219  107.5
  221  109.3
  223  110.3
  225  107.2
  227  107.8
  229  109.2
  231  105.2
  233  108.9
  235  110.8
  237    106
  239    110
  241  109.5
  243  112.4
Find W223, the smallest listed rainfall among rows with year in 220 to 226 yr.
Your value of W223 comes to 107.2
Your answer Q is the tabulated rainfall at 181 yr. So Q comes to 106.5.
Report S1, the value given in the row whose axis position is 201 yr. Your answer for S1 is 97.18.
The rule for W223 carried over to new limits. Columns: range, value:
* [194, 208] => 97.18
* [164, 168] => 118.9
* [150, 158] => 108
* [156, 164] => 110.6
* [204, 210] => 101.7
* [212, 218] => 106.4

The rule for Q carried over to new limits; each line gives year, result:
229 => 109.2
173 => 118.5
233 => 108.9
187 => 103.9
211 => 104.4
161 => 117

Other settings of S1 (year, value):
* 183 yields 101.8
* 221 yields 109.3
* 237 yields 106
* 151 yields 114.6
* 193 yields 102.6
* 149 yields 110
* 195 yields 105.8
